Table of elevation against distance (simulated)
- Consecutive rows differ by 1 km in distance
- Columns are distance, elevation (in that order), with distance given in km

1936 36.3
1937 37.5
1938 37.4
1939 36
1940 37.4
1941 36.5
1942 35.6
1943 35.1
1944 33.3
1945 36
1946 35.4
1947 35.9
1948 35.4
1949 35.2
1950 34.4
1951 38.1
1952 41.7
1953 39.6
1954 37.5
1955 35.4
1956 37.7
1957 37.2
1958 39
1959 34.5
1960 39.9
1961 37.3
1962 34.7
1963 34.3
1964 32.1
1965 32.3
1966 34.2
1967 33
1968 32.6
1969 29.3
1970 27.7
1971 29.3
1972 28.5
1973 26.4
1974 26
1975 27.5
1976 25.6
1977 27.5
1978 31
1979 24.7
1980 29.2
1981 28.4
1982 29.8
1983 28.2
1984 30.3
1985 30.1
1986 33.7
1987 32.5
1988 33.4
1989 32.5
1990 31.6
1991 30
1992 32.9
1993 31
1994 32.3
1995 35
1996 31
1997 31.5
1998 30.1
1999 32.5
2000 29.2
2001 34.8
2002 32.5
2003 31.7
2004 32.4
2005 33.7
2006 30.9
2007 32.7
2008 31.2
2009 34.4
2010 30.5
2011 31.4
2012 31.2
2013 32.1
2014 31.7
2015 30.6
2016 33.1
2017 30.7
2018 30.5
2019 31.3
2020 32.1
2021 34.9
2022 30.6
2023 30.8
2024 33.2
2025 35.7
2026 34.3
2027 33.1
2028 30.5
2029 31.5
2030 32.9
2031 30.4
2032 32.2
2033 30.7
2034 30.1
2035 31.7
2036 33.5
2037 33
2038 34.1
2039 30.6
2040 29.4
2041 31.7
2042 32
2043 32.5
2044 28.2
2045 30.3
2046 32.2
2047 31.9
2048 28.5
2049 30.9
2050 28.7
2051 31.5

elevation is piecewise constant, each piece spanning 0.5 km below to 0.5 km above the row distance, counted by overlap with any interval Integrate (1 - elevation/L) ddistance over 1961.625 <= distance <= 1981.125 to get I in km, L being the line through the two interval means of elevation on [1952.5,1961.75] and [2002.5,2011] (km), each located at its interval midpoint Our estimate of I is 3.4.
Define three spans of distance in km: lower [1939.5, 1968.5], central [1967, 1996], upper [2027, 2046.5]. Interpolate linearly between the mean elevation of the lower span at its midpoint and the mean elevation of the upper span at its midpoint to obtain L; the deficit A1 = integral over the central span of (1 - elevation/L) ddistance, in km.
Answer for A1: 3.75 km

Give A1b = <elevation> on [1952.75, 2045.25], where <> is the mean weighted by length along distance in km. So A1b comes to 31.9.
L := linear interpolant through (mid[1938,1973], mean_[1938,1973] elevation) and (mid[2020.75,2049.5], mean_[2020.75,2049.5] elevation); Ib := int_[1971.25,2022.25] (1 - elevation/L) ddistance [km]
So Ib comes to 3.6 km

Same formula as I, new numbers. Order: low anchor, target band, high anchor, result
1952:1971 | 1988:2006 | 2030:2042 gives 0.7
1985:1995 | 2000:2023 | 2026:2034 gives 0.0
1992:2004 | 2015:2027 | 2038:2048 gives -0.4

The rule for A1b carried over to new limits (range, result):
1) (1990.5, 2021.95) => 31.9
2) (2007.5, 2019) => 31.6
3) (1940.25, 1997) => 32.9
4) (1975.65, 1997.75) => 30.6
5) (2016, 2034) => 32.1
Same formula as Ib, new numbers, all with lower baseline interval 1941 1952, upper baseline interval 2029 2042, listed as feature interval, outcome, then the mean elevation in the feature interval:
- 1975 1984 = 1.61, 28.1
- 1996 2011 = 0.55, 32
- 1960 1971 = 0.63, 32.9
